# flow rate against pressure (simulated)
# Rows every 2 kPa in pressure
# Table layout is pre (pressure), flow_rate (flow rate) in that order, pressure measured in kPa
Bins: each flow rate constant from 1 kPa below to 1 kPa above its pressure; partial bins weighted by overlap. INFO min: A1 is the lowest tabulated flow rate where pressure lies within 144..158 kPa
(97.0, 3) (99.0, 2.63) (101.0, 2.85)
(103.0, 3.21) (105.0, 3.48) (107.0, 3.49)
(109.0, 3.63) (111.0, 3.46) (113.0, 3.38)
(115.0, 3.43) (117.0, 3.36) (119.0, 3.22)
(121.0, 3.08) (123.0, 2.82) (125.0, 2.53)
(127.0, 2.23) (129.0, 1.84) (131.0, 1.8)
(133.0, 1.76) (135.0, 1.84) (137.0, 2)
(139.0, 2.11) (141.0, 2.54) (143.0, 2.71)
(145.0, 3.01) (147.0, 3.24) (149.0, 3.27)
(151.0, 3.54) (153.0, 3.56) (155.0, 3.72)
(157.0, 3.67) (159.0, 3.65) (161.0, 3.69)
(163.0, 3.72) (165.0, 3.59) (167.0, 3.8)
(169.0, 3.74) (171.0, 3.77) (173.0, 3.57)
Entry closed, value 3.01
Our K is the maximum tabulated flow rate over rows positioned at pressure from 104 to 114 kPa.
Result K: 3.63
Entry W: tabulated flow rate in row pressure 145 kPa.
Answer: 3.01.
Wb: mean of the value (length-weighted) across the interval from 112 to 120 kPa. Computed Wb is 3.35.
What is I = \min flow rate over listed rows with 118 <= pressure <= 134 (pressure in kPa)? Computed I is 1.76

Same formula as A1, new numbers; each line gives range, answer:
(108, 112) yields 3.46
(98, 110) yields 2.63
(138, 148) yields 2.11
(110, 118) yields 3.36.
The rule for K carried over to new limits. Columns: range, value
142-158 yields 3.72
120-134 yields 3.08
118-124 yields 3.22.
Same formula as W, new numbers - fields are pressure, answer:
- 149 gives 3.27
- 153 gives 3.56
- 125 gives 2.53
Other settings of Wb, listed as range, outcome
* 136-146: 2.47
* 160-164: 3.71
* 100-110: 3.33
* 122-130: 2.35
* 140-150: 2.95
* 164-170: 3.71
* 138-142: 2.33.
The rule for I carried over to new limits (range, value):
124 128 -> 2.23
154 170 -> 3.59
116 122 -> 3.08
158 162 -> 3.65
